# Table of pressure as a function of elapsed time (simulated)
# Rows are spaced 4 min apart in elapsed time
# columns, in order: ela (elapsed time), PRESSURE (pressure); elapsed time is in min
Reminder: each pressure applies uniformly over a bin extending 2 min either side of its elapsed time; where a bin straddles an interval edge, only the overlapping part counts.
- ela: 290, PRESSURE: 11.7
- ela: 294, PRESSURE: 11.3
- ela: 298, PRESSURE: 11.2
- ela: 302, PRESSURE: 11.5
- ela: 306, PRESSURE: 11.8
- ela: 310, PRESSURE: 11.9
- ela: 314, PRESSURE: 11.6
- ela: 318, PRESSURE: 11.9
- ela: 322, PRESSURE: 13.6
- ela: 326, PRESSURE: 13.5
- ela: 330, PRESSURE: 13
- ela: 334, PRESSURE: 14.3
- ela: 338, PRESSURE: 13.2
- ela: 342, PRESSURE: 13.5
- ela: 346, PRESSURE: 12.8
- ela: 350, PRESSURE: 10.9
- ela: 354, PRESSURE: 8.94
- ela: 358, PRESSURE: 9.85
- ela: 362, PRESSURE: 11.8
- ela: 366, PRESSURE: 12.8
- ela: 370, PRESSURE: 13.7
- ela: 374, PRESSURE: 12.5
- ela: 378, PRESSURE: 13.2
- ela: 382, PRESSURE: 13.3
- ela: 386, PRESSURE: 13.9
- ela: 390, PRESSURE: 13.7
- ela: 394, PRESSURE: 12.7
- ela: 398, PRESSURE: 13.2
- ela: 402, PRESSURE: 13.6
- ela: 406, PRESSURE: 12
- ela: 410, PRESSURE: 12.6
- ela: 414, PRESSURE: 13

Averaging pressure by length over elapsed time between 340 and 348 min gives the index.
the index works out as 13.2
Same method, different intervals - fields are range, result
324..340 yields 13.5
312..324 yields 12.4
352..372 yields 11.4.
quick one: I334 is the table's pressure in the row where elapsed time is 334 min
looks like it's 14.3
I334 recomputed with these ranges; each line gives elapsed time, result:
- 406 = 12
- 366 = 12.8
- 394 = 12.7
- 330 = 13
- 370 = 13.7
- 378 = 13.2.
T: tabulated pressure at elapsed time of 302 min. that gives 11.5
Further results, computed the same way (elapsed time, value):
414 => 13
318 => 11.9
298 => 11.2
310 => 11.9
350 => 10.9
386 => 13.9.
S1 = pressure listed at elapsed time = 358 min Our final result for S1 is 9.85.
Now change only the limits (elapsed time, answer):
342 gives 13.5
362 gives 11.8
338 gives 13.2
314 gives 11.6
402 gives 13.6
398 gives 13.2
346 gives 12.8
